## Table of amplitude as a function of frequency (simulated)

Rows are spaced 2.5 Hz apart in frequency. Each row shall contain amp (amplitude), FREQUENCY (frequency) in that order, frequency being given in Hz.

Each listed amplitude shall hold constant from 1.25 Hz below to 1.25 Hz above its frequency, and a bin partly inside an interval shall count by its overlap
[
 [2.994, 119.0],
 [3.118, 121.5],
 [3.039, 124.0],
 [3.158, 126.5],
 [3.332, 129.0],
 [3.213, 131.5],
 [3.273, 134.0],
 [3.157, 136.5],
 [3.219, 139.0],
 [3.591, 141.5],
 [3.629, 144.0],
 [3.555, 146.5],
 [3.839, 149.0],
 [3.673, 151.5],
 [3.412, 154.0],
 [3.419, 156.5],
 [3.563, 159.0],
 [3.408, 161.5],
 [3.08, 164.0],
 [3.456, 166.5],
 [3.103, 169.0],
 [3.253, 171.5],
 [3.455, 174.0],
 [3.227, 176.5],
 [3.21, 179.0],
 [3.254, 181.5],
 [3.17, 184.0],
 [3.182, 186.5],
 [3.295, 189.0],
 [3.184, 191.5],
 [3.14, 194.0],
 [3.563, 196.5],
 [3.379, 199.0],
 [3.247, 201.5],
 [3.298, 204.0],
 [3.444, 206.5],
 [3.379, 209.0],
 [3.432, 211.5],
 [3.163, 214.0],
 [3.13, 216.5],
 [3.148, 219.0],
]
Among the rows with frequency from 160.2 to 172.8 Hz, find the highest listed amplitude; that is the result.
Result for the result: 3.456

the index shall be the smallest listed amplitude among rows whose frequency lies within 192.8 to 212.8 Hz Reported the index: 3.14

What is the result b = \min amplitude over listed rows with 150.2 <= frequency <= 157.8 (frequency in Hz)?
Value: 3.412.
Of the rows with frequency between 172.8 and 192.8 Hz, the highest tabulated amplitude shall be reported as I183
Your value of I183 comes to 3.455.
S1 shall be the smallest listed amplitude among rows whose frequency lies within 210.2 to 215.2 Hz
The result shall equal 3.163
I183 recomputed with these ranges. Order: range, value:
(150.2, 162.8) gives 3.673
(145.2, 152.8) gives 3.839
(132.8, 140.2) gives 3.273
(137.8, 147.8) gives 3.629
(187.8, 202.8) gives 3.563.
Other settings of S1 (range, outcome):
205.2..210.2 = 3.379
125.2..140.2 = 3.157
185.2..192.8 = 3.182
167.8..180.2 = 3.103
